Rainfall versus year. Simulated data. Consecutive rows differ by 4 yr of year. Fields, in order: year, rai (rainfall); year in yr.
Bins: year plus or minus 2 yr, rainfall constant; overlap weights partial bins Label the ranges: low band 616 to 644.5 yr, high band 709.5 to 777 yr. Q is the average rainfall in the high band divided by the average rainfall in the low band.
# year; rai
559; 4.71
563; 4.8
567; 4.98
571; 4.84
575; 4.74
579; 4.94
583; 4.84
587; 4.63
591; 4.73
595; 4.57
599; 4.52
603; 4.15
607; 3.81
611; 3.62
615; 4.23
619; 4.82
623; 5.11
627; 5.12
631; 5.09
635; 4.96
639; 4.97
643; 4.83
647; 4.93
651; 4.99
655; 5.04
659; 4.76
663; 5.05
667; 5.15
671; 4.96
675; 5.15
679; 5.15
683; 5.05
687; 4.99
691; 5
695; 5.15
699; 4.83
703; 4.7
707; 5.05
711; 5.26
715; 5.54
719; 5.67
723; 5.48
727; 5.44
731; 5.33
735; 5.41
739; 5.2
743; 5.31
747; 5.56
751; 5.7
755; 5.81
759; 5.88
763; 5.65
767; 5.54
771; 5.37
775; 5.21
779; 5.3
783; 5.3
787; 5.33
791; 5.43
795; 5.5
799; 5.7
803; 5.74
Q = 1.1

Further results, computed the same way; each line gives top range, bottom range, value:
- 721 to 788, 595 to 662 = 1.17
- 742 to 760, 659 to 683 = 1.12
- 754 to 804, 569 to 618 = 1.23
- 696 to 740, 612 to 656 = 1.08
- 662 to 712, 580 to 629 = 1.11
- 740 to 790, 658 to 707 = 1.10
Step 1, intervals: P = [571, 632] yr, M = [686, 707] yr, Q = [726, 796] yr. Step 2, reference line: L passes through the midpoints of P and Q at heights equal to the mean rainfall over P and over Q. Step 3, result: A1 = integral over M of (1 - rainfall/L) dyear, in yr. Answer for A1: 0.7 yr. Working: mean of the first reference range 4.59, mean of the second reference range 5.46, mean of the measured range 4.94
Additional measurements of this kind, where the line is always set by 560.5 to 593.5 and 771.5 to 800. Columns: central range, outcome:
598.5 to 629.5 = 3.0 yr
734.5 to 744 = -0.1 yr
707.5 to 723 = -0.8 yr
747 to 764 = -1.4 yr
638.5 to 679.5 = 0.3 yr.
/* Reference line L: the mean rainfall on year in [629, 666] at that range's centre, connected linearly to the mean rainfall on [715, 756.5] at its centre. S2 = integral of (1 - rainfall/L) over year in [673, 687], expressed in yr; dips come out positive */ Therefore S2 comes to 0.2 yr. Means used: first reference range 4.96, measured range 5.1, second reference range 5.49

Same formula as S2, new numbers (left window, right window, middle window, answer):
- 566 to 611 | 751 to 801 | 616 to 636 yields -1.0 yr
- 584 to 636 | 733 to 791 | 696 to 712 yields 0.5 yr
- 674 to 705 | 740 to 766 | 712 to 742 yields -0.3 yr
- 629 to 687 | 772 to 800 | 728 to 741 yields -0.2 yr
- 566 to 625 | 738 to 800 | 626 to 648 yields -0.9 yr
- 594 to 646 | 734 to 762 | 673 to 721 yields 0.5 yr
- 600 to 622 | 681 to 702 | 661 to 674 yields -0.8 yr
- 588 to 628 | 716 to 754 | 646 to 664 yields -0.4 yr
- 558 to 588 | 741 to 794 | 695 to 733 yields 0.4 yr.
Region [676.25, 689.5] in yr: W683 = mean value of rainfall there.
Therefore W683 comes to 5.07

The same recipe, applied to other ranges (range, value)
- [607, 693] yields 4.88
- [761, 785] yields 5.39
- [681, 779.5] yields 5.34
